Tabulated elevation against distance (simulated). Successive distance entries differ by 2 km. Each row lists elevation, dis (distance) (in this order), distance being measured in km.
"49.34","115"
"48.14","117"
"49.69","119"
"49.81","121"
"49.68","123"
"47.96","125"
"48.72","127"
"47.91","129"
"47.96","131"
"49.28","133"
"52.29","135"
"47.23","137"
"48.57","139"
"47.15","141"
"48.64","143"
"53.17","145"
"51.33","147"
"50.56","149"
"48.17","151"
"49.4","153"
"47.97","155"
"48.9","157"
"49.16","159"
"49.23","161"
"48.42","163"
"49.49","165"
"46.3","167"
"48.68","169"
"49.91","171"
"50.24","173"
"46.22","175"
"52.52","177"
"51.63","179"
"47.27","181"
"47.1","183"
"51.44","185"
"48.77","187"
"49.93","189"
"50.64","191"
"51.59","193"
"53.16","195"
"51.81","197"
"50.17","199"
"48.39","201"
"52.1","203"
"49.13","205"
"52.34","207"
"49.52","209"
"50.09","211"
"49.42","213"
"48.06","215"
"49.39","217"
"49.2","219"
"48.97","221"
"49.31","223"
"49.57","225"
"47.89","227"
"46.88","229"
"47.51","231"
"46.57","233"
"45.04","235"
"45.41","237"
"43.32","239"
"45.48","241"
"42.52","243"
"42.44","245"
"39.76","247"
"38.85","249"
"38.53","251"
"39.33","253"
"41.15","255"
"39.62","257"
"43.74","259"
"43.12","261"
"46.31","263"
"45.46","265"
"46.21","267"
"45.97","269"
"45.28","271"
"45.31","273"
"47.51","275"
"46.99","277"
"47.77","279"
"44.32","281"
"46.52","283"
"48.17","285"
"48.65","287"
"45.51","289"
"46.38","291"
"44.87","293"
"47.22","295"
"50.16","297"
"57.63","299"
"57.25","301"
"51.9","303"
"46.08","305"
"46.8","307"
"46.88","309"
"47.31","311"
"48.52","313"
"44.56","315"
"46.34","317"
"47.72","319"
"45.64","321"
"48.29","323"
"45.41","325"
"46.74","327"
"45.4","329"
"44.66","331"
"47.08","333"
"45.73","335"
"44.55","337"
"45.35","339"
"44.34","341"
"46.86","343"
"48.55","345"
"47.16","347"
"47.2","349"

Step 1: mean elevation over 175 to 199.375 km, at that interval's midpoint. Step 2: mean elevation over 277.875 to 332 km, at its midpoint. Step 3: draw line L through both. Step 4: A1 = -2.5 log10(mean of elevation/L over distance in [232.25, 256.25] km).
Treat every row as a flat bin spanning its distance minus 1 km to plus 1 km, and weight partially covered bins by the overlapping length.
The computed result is 0.16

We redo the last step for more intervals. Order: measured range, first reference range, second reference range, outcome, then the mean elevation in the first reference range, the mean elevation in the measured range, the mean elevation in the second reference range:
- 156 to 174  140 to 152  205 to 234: 0.015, 49.8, 48.9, 48.9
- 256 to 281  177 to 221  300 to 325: 0.082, 50.1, 45.2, 48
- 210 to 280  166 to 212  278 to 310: 0.088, 50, 45.4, 48.5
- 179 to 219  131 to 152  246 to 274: -0.085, 49.6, 50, 42.8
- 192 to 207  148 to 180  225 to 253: -0.096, 49.2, 51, 43.9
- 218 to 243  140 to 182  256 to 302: 0.023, 49.3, 46.9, 47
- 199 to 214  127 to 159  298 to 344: -0.034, 49.2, 50.1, 47.4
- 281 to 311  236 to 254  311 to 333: -0.089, 41.7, 48.7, 46.4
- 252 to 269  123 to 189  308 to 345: 0.098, 49.1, 43.3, 46.3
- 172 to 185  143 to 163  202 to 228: 0.006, 49.6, 49.3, 49.6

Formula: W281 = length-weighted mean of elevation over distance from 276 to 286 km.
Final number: 46.8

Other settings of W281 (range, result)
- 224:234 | 47.7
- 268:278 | 46.2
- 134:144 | 48.8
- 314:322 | 46.1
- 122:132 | 48.4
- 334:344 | 45.4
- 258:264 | 44.4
